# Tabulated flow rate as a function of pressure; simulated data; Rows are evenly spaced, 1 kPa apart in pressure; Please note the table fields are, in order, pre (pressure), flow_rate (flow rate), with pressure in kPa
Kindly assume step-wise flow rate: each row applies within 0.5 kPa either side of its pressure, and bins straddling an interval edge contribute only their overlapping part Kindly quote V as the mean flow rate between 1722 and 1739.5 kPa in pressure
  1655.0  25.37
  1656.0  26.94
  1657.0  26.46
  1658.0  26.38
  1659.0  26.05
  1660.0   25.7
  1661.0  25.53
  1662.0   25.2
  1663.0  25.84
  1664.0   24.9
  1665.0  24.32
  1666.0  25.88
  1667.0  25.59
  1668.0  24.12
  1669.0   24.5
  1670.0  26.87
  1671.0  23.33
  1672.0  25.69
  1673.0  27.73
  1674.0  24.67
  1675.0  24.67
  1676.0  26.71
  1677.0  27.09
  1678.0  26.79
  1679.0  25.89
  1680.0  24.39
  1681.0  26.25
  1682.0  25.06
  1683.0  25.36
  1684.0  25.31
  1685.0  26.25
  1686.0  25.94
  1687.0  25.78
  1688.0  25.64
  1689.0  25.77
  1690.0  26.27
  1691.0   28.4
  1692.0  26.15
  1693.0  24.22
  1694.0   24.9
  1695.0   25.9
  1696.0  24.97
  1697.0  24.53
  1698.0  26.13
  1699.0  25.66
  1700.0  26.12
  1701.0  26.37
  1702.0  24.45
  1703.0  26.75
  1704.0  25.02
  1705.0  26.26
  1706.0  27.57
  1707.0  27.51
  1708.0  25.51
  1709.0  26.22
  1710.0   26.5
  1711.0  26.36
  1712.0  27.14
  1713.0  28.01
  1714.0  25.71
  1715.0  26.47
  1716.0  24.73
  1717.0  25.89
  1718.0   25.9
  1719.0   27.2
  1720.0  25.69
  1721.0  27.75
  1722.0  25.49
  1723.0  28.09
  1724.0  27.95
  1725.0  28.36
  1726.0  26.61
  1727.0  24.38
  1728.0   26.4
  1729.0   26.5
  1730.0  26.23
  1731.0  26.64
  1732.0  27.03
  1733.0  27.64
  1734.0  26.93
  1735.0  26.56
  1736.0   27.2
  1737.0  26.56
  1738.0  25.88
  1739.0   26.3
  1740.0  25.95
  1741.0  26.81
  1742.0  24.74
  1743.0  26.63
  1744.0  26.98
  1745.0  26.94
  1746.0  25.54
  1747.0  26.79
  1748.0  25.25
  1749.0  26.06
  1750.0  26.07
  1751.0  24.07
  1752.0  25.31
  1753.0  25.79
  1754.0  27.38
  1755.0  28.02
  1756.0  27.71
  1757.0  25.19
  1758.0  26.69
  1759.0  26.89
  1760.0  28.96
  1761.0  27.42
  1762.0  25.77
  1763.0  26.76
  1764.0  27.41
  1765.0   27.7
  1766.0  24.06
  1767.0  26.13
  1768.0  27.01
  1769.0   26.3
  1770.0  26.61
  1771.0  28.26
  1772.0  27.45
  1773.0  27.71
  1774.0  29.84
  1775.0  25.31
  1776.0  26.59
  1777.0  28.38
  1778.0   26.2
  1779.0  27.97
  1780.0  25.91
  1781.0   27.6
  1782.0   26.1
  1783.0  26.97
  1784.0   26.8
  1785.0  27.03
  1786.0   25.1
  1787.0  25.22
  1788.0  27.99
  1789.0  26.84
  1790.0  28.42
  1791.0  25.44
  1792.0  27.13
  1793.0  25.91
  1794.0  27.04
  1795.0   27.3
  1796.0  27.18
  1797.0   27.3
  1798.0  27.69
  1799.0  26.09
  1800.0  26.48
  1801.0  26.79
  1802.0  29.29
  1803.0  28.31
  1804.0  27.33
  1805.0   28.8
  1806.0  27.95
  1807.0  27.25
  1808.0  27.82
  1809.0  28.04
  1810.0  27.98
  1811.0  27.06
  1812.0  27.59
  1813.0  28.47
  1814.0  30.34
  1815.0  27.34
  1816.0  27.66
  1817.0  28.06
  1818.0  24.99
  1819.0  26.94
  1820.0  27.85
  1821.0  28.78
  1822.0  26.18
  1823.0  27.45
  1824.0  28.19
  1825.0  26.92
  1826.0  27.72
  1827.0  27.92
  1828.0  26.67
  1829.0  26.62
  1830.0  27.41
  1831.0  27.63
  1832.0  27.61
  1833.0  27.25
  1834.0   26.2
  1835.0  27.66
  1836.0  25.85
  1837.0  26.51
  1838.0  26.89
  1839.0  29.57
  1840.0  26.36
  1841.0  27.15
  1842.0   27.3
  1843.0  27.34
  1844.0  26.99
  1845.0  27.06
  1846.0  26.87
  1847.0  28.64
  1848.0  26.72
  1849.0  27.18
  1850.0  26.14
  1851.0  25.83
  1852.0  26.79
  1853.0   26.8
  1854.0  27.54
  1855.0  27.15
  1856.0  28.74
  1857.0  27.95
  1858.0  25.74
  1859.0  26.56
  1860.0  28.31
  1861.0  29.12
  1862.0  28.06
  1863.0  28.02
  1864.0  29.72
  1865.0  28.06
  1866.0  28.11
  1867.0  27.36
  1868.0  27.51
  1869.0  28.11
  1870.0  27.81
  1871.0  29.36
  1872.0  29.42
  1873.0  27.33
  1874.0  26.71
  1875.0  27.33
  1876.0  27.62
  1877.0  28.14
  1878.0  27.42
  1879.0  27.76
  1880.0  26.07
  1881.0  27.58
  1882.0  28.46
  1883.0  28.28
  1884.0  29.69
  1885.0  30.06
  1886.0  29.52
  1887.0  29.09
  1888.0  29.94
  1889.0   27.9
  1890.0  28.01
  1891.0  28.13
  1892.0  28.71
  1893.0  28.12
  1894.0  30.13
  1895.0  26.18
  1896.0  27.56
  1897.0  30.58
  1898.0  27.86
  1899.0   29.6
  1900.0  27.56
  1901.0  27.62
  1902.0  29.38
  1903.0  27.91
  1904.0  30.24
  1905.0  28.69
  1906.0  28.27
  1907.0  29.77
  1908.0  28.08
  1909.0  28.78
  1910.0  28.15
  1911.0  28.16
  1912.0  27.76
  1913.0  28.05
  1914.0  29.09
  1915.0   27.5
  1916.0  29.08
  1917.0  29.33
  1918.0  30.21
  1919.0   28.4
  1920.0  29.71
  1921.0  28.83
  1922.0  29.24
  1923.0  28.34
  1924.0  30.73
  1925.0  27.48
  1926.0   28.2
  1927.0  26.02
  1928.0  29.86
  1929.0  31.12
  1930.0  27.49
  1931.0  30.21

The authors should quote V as 26.7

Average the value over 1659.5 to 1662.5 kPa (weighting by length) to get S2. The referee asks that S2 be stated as 25.5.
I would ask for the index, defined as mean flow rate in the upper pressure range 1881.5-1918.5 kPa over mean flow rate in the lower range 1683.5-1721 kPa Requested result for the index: 1.10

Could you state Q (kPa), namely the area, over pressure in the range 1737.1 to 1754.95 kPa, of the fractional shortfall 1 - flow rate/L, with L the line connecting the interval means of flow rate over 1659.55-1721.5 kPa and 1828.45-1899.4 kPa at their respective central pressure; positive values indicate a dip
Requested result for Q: 0.3 kPa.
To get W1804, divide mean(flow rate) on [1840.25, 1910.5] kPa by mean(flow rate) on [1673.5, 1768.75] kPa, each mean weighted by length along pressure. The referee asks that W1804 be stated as 1.07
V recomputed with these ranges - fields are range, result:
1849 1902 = 28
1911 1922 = 28.8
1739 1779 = 26.6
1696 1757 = 26.3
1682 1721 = 26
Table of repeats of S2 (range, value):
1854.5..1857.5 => 27.9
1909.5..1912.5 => 28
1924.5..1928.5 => 27.9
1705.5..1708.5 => 26.9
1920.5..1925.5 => 28.9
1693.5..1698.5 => 25.3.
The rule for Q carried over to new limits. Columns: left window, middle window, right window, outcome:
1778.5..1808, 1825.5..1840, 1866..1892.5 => 0.2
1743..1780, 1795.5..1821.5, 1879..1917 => -0.3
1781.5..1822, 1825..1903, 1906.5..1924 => 0.9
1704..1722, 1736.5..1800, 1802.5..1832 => 0.9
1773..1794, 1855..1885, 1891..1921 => 0.2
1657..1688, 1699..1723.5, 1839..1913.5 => -0.3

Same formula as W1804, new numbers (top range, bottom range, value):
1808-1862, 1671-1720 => 1.05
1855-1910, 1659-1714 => 1.10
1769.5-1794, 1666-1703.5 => 1.05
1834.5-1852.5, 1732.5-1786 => 1.01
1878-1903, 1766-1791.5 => 1.06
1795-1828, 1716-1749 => 1.04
